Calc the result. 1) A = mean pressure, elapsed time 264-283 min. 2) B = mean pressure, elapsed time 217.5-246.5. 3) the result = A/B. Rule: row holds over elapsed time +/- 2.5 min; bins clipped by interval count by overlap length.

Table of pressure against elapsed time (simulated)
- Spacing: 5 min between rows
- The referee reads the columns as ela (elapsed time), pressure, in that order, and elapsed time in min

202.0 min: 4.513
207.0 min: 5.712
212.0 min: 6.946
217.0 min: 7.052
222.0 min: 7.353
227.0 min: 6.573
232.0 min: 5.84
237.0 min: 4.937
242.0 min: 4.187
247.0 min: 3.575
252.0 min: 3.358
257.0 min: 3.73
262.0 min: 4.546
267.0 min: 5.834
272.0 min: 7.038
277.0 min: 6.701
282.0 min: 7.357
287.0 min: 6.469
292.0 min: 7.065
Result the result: 1.16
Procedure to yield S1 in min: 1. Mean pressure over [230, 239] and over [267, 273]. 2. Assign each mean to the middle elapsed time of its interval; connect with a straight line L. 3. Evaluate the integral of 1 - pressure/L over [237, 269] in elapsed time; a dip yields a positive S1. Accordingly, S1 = 9.4 min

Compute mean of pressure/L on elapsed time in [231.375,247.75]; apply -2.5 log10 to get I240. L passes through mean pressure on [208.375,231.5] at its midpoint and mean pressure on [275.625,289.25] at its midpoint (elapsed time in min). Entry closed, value 0.427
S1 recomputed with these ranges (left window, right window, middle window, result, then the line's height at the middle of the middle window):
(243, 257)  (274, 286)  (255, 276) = -0.1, 5.33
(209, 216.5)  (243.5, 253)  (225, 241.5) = -1.9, 4.97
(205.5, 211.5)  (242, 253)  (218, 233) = -4.9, 5.04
